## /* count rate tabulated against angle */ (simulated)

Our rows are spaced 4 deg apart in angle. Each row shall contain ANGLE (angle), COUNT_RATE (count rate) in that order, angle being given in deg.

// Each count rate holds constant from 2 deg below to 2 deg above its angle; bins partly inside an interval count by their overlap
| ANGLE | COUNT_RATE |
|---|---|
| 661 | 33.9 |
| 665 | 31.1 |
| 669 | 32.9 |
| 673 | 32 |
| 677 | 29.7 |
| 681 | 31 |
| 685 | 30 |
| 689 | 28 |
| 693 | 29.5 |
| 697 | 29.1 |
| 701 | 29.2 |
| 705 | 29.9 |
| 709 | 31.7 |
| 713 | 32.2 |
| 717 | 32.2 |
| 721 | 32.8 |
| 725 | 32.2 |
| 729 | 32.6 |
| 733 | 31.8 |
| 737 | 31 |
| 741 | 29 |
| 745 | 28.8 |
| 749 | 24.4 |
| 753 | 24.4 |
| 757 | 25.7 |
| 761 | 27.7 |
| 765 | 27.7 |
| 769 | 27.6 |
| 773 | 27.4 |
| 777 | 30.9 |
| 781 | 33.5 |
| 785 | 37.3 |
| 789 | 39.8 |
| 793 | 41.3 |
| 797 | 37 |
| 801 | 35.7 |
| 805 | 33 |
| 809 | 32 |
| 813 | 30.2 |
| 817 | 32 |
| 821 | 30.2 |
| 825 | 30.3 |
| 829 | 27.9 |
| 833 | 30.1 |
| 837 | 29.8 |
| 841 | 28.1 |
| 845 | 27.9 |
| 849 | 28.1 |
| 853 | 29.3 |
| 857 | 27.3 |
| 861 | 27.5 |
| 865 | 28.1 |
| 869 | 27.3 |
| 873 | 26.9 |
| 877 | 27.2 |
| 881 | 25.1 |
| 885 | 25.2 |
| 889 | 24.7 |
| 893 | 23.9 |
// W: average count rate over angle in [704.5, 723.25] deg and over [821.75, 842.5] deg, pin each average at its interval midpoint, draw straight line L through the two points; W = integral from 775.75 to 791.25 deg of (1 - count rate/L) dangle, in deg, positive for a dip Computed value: -2.7 deg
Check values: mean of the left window 31.9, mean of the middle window 35.7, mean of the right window 29.3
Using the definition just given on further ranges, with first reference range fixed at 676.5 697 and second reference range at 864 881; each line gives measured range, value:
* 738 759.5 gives 1.53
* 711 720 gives -0.95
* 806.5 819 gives -1.61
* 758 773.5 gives 0.55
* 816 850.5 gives -2.15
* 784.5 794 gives -3.85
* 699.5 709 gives -0.22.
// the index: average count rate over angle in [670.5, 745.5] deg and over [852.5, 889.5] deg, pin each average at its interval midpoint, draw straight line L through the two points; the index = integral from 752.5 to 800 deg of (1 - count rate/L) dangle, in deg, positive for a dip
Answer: -4.8 deg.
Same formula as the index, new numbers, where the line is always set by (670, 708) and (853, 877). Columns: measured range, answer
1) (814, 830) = -1.2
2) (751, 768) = 1.5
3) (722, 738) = -1.4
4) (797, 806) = -2.1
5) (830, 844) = -0.6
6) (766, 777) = 0.3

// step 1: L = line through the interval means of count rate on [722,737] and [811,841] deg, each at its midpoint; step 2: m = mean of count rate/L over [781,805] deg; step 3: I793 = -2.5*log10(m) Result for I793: -0.22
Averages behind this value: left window 32.1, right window 29.9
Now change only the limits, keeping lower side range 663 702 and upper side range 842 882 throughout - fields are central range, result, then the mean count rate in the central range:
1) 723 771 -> 0.028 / 28.6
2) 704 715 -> -0.054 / 31.4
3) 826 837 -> -0.048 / 29.3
